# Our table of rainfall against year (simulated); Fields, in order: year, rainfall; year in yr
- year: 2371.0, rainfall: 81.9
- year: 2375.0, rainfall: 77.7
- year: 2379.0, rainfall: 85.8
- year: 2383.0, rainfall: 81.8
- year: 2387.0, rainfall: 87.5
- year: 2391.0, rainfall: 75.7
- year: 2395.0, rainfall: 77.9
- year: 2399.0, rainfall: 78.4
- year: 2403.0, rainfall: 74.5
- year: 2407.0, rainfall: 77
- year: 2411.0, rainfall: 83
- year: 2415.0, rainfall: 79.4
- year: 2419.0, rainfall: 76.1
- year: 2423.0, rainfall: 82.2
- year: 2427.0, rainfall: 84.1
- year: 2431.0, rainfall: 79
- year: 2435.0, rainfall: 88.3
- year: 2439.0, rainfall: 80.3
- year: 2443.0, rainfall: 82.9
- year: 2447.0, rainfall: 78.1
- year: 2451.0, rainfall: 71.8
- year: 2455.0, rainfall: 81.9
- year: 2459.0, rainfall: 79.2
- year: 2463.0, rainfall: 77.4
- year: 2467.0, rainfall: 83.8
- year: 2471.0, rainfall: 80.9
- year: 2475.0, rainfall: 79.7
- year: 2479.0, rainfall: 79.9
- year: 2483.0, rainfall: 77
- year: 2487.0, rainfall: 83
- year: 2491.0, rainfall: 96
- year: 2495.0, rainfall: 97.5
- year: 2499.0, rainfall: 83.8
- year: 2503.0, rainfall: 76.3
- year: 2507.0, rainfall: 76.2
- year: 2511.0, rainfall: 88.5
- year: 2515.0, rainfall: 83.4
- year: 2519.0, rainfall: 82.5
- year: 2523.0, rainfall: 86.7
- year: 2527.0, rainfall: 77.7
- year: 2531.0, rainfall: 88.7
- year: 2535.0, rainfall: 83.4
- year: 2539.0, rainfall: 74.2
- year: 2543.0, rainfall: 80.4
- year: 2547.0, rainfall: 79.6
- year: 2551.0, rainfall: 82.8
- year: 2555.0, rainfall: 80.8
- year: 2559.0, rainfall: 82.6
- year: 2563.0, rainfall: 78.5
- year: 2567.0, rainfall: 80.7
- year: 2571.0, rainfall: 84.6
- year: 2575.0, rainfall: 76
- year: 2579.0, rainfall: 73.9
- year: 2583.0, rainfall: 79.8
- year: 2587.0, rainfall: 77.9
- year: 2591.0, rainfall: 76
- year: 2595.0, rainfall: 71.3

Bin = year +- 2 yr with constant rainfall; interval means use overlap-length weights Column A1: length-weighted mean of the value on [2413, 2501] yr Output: 81.9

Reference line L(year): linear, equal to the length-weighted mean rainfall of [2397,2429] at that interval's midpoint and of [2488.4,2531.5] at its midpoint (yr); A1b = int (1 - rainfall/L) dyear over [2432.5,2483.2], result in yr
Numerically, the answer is 1.10 yr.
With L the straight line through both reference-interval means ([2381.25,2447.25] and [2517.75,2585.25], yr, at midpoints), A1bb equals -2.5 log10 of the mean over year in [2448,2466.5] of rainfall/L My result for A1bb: 0.03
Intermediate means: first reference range 80.4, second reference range 80.7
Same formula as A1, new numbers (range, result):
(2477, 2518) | 84.1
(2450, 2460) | 78.1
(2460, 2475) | 80.5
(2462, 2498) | 84.1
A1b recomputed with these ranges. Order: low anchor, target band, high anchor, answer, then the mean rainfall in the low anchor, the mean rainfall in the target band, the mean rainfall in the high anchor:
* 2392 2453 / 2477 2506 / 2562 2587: -1.9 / 79.5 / 84.5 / 78.9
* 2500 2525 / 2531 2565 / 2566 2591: -0.2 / 82.3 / 80.8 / 78.5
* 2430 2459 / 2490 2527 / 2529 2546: -1.7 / 80.3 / 84.9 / 81.6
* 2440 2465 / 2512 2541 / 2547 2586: -1.1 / 78.6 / 82.6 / 79.9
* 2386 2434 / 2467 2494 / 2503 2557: -0.8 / 79.6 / 83.4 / 81.7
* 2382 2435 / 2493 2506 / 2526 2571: -0.7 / 80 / 85.1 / 81.1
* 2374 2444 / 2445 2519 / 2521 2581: -1.1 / 80.7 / 81.9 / 80.7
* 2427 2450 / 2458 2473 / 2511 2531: 0.3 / 81.5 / 80.4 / 83.8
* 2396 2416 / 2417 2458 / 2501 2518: -0.6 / 78.4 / 80.4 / 81.2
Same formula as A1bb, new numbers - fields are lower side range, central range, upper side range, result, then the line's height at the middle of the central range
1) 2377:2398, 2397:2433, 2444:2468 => 0.01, 80.4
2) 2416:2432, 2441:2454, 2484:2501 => 0.07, 83.4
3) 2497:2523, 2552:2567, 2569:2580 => -0.02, 79.4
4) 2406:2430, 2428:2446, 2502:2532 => -0.02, 80.8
